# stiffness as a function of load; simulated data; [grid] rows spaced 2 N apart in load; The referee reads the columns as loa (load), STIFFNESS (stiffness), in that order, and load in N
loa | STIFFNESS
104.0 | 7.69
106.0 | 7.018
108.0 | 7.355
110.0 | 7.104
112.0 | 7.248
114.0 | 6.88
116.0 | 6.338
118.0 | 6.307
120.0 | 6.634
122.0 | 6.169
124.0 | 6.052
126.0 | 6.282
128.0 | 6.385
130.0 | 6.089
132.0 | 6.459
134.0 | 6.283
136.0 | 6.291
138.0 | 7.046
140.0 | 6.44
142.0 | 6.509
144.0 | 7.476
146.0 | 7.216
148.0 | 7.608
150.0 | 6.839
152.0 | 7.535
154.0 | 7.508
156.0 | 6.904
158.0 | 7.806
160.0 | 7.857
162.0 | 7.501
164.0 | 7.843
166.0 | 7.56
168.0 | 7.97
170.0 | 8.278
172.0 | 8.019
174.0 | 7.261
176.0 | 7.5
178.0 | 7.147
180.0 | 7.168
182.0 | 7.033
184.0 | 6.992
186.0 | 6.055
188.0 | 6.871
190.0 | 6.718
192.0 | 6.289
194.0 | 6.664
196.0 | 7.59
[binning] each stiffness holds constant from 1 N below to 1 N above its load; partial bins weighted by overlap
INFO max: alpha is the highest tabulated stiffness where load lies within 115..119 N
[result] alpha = 6.338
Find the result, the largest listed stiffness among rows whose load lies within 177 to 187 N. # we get 7.168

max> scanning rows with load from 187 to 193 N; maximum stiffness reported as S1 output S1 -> 6.871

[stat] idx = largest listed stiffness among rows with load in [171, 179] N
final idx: 8.019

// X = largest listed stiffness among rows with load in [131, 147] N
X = 7.476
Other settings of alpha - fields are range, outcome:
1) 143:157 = 7.608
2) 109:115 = 7.248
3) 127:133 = 6.459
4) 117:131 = 6.634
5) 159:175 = 8.278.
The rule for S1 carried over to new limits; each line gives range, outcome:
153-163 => 7.857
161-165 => 7.843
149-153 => 7.535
